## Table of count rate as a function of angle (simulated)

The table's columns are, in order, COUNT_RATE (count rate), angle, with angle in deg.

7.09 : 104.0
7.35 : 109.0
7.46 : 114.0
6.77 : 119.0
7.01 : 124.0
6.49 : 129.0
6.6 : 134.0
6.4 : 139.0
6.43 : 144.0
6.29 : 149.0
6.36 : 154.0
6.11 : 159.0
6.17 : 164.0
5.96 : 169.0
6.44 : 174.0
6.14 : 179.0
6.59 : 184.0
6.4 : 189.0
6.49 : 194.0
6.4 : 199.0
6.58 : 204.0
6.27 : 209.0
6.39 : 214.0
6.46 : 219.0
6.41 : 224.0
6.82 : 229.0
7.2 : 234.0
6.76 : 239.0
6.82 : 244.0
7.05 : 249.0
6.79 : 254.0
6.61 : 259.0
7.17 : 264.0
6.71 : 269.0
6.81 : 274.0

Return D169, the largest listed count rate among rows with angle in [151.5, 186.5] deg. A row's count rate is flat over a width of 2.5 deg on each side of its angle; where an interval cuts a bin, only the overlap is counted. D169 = 6.59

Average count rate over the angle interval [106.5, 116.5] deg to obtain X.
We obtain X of 7.4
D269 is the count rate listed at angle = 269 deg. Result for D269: 6.71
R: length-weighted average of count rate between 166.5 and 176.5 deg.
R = 6.2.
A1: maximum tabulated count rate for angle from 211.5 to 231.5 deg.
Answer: 6.82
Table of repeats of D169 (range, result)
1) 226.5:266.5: 7.2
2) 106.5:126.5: 7.46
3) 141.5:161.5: 6.43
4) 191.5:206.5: 6.58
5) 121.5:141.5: 7.01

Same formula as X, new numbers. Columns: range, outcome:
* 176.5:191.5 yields 6.38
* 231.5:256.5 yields 6.92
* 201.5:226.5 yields 6.42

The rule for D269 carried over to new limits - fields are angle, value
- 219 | 6.46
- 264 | 7.17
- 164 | 6.17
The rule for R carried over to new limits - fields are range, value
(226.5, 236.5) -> 7.01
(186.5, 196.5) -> 6.45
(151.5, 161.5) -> 6.24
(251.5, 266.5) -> 6.86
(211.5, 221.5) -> 6.42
